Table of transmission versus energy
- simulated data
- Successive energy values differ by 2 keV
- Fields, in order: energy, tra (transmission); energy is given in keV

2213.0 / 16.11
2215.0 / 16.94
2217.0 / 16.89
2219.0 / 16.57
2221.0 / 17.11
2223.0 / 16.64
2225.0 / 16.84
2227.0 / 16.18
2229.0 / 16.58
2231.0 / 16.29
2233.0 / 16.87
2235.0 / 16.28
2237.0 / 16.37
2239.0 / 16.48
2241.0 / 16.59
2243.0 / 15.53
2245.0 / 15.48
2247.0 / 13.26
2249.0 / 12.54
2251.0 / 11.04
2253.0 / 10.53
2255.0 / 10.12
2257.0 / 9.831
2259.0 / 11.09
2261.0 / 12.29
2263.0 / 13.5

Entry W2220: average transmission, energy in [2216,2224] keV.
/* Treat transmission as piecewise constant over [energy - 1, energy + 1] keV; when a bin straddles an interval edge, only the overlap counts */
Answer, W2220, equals 16.8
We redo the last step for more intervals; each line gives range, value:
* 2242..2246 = 15.5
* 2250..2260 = 10.5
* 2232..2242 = 16.5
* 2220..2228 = 16.7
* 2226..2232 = 16.3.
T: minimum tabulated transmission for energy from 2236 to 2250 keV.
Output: 12.54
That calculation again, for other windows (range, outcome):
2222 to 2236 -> 16.18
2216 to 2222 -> 16.57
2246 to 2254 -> 10.53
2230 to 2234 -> 16.29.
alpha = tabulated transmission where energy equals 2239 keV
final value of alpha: 16.48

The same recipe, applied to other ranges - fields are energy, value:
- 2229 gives 16.58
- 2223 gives 16.64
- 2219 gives 16.57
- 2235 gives 16.28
